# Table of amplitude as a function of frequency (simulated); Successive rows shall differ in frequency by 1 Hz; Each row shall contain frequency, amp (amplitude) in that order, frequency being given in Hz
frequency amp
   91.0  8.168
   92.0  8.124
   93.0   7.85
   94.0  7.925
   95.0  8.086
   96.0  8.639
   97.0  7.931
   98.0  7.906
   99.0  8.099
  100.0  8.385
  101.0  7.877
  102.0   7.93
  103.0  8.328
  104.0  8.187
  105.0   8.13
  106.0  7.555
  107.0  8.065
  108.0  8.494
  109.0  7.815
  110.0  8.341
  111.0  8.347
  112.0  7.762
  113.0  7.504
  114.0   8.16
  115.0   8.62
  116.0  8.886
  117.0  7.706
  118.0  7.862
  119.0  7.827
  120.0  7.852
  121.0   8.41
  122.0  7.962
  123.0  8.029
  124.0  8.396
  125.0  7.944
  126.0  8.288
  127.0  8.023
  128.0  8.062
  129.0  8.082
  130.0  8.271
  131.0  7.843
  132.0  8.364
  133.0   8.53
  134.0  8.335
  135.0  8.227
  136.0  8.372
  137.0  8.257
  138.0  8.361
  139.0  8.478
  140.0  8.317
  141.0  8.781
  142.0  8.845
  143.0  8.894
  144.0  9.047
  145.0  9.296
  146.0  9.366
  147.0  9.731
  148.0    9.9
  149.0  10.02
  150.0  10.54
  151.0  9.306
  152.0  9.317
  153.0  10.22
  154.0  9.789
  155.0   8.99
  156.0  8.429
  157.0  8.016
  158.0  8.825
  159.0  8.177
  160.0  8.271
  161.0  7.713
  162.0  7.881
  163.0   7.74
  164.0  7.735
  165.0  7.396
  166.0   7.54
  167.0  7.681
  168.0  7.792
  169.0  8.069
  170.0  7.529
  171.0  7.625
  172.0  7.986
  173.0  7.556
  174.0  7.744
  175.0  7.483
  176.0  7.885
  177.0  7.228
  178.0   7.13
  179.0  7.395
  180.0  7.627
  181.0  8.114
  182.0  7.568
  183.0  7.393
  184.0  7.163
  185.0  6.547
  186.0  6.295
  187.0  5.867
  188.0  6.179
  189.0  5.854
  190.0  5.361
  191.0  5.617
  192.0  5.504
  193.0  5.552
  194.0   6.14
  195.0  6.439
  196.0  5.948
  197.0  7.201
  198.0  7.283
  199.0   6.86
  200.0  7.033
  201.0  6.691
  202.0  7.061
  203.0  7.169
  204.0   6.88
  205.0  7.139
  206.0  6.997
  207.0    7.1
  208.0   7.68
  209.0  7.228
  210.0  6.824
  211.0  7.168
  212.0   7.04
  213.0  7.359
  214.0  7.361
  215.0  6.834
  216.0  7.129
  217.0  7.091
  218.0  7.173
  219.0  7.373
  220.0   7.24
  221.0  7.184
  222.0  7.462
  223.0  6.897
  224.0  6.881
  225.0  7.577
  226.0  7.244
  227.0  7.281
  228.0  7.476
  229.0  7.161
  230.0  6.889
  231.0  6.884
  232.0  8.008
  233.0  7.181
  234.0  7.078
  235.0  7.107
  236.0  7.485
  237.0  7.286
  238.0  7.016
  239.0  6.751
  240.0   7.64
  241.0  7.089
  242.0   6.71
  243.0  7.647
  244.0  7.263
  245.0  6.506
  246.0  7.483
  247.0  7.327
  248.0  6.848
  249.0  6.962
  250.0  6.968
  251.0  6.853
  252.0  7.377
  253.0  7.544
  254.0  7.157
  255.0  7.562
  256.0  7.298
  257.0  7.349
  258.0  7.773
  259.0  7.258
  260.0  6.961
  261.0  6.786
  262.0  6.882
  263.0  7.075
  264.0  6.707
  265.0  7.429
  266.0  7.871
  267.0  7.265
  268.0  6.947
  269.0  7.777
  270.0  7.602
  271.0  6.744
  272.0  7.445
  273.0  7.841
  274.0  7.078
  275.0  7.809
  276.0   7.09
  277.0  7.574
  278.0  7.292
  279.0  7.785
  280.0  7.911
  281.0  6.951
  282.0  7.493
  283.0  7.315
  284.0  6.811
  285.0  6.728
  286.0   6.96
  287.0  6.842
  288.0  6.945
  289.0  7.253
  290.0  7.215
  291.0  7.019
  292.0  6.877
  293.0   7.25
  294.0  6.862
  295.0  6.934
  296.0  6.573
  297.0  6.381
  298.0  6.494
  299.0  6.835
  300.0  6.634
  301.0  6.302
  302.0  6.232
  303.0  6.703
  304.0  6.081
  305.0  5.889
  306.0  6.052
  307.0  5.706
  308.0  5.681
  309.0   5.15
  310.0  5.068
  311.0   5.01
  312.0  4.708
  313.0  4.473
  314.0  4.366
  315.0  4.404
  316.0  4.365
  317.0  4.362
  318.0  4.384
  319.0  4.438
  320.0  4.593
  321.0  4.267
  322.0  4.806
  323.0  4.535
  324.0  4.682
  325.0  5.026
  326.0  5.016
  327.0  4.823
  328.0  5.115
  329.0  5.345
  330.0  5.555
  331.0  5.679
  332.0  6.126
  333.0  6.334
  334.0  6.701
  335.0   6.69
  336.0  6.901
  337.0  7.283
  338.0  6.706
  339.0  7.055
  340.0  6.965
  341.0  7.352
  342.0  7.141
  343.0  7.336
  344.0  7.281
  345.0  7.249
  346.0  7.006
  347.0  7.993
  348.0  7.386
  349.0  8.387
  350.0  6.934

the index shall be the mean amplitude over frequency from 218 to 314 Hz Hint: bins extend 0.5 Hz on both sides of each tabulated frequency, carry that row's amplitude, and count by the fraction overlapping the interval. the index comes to 6.95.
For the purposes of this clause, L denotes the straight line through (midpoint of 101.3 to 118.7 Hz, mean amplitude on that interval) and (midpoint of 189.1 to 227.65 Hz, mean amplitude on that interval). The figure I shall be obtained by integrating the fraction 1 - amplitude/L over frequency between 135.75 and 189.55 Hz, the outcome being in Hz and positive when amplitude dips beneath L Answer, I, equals -4.8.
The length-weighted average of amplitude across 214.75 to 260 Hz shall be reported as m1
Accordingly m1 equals 7.21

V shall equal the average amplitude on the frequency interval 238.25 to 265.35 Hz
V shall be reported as 7.15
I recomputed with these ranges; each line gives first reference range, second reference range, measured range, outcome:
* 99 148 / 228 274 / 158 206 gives 4.2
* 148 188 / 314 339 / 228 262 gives -2.4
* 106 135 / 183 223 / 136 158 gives -4.1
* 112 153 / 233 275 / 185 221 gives 4.8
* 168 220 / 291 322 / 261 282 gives -4.4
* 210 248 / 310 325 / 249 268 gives -2.7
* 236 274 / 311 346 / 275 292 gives -1.5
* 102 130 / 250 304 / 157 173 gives -0.1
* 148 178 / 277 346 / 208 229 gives 0.8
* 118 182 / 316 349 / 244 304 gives -3.1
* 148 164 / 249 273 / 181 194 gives 3.2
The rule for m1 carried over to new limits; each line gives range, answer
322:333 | 5.22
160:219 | 7.09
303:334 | 5.12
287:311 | 6.42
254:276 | 7.3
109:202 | 7.89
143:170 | 8.7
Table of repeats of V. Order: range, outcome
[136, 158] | 9.11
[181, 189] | 6.75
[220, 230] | 7.22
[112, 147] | 8.34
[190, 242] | 6.99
